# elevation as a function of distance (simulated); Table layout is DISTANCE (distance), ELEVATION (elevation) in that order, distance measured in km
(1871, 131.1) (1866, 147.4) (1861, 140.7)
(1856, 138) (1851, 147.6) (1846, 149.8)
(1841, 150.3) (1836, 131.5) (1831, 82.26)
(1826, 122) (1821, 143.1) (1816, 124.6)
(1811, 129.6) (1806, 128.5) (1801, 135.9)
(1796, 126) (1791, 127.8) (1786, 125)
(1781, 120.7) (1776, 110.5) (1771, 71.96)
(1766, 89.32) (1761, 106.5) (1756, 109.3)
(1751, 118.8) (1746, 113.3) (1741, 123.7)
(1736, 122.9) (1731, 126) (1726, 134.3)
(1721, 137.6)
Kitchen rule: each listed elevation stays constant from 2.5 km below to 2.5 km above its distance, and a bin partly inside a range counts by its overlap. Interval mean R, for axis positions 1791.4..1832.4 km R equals 125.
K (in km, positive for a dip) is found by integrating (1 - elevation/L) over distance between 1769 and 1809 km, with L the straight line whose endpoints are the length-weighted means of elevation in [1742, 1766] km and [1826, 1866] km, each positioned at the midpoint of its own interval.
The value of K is 0.3 km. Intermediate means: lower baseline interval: 110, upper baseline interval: 134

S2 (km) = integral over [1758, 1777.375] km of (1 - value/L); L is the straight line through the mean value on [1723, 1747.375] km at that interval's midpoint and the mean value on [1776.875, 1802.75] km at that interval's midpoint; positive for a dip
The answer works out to 4.8 km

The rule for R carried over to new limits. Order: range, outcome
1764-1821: 119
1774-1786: 118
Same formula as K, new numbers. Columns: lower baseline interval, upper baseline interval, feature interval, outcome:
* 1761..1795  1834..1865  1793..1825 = -1.9 km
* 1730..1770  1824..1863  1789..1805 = -1.0 km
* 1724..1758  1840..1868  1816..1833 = 2.5 km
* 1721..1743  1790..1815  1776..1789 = 0.8 km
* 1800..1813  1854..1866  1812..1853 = 1.4 km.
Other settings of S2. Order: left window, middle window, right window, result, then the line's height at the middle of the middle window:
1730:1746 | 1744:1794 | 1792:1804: 6.77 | 127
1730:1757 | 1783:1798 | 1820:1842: -0.60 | 121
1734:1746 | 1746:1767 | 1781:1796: 2.49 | 123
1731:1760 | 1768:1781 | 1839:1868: 2.97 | 125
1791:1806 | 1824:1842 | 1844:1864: 2.56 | 139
